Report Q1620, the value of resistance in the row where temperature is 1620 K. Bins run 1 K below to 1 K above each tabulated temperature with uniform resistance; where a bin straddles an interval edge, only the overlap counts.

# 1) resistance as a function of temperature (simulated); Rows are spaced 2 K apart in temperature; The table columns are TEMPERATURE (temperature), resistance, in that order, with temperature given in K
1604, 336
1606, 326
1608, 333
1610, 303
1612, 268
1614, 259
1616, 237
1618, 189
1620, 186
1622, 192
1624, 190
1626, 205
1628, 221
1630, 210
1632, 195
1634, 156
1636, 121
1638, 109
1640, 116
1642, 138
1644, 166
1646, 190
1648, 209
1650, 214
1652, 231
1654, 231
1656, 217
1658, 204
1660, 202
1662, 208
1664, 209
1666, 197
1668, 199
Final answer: 186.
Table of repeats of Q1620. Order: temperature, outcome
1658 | 204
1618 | 189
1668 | 199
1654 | 231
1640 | 116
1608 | 333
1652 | 231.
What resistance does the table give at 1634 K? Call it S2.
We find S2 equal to 156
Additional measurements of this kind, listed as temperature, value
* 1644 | 166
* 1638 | 109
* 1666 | 197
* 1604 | 336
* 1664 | 209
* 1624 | 190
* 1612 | 268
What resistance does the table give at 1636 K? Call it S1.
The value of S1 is 121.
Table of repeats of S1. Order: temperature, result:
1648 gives 209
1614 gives 259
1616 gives 237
